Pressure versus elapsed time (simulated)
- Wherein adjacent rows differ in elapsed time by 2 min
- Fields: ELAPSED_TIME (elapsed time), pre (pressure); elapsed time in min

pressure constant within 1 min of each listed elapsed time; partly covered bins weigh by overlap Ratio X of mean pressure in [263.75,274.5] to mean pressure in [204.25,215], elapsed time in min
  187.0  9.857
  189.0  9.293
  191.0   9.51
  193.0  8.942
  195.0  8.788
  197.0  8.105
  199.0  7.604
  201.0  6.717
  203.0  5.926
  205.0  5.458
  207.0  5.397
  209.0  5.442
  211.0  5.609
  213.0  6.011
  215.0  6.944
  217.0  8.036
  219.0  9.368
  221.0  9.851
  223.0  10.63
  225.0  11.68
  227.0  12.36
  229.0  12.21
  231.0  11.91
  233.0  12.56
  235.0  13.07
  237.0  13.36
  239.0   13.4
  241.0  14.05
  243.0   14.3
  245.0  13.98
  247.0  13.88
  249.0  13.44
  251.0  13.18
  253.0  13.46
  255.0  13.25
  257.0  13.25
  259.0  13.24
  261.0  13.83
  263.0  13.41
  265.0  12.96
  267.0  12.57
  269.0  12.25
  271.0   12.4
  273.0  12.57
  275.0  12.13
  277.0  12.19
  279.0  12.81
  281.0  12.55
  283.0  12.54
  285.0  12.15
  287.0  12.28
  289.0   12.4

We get 2.2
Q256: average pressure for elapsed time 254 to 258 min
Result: 13.2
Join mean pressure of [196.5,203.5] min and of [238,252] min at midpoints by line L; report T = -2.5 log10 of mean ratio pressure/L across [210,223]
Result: 0.22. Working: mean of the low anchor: 7.1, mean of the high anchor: 13.7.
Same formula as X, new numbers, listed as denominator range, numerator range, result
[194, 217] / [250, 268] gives 2.00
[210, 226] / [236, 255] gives 1.60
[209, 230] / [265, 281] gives 1.37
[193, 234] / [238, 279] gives 1.54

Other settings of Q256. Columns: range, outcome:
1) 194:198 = 8.45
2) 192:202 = 8.03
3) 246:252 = 13.5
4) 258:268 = 13.2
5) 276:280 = 12.5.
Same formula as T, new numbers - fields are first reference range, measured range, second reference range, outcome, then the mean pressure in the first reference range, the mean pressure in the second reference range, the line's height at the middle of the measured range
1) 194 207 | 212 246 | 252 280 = -0.181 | 6.97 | 12.9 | 9.54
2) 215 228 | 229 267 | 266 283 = -0.184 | 10.1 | 12.4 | 11.3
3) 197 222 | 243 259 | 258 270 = -0.172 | 6.91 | 13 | 11.6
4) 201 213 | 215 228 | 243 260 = -0.210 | 5.7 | 13.5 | 8.24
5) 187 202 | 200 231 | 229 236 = 0.304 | 8.52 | 12.5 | 10.7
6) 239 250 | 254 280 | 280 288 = 0.016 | 13.9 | 12.4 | 13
